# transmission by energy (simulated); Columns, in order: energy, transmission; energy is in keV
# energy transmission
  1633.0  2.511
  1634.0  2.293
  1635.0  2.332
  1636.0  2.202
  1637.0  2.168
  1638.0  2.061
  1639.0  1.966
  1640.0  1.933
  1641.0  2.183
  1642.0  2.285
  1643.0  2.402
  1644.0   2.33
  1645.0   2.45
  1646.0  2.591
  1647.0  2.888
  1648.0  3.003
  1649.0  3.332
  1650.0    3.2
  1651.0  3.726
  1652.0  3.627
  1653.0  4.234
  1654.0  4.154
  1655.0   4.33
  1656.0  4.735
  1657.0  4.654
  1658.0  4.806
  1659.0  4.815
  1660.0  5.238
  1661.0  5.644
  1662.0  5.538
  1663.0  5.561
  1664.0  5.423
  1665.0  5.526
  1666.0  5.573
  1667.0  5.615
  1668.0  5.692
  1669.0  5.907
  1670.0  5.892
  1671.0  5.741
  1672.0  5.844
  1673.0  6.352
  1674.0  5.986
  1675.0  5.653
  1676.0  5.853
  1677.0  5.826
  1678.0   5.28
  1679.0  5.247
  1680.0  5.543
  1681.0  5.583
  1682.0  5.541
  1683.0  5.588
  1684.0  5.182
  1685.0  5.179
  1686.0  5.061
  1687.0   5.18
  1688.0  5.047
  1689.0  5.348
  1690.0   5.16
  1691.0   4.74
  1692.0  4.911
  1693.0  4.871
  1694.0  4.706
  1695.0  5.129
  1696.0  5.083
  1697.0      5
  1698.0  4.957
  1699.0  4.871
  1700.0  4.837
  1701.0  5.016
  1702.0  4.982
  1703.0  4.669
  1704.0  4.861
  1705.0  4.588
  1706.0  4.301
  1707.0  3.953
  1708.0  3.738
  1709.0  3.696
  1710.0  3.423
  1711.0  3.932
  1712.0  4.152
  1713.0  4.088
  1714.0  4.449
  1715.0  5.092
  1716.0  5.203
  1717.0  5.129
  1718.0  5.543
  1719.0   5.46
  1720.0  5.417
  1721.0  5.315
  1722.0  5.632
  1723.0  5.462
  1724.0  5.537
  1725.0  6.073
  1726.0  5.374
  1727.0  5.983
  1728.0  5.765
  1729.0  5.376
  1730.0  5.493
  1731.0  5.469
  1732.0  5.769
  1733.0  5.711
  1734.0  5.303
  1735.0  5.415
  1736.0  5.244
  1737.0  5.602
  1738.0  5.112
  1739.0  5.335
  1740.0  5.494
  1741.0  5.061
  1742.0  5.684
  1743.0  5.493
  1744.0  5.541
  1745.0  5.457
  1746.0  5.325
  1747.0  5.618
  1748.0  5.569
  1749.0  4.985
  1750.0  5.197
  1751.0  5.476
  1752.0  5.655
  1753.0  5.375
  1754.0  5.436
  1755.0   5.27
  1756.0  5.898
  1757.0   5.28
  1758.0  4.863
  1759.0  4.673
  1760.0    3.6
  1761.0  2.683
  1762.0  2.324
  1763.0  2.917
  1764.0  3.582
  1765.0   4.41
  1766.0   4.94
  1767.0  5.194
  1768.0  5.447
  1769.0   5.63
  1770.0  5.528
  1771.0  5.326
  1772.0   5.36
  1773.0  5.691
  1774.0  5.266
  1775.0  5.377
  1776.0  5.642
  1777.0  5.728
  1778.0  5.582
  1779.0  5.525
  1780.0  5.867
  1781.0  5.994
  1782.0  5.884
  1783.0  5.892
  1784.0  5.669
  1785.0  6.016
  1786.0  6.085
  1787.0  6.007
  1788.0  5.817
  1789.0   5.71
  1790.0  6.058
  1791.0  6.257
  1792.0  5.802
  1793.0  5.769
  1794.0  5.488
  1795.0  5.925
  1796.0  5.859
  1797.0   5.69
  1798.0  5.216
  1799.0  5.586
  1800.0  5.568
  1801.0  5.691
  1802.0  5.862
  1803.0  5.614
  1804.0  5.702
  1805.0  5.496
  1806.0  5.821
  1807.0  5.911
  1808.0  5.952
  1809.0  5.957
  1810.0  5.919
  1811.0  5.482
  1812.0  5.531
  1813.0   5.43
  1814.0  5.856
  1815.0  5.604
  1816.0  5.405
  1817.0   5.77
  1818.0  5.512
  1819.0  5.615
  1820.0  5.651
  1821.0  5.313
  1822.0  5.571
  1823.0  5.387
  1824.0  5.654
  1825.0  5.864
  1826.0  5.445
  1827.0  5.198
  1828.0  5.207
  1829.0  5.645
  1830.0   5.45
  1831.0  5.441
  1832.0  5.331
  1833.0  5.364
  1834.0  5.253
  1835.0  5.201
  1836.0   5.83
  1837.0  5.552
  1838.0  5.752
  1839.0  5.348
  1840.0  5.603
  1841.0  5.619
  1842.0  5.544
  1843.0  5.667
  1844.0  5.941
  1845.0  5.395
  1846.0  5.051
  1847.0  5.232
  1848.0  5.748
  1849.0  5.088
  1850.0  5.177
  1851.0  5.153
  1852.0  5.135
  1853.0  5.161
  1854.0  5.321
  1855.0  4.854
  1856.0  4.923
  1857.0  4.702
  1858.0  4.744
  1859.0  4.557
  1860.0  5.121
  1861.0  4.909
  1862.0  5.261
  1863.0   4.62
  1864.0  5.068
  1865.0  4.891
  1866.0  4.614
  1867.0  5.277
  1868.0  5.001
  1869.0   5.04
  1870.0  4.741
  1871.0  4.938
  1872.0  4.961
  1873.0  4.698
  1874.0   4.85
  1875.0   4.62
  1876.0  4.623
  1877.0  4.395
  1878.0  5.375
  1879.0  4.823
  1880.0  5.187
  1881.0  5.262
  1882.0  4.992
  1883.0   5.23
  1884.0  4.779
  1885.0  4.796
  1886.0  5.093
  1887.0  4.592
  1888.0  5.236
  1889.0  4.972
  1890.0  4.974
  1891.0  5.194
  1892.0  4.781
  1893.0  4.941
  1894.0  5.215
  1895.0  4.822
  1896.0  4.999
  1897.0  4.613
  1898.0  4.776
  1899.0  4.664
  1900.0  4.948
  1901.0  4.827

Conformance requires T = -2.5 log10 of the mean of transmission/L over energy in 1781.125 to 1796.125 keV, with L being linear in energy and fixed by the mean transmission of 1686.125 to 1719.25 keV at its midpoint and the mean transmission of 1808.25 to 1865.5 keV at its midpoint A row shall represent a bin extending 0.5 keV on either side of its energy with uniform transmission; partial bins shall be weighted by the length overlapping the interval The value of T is -0.15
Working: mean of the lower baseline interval 4.73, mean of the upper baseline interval 5.37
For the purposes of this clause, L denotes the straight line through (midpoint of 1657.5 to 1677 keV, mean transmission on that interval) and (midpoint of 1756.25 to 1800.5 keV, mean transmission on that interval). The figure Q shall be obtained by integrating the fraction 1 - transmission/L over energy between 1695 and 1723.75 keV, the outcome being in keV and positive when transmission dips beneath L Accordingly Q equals 3.9 keV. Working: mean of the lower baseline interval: 5.62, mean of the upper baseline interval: 5.29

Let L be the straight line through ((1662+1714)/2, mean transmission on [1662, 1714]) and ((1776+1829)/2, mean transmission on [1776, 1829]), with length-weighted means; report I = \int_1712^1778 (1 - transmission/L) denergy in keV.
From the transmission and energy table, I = 2.5 keV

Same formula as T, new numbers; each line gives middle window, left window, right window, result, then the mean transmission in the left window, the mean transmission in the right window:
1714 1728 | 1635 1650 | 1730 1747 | -0.12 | 2.44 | 5.45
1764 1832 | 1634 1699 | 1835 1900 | -0.15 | 4.51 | 5.06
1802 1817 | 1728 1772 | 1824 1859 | -0.09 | 5.1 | 5.34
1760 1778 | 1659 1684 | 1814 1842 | 0.17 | 5.63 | 5.51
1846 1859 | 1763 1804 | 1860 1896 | 0.01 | 5.56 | 4.94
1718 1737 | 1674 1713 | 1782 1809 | -0.07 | 4.92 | 5.79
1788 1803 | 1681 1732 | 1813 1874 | -0.11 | 5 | 5.28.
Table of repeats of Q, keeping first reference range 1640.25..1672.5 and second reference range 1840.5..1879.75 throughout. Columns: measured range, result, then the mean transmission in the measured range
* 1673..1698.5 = -5.0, 5.29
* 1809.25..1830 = -2.8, 5.56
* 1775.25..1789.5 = -3.1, 5.81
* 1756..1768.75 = 1.2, 4.26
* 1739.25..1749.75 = -1.8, 5.42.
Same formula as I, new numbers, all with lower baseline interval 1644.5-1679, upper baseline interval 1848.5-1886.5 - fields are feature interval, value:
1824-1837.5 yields -1.4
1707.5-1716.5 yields 1.2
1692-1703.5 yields -0.1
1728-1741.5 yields -1.5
